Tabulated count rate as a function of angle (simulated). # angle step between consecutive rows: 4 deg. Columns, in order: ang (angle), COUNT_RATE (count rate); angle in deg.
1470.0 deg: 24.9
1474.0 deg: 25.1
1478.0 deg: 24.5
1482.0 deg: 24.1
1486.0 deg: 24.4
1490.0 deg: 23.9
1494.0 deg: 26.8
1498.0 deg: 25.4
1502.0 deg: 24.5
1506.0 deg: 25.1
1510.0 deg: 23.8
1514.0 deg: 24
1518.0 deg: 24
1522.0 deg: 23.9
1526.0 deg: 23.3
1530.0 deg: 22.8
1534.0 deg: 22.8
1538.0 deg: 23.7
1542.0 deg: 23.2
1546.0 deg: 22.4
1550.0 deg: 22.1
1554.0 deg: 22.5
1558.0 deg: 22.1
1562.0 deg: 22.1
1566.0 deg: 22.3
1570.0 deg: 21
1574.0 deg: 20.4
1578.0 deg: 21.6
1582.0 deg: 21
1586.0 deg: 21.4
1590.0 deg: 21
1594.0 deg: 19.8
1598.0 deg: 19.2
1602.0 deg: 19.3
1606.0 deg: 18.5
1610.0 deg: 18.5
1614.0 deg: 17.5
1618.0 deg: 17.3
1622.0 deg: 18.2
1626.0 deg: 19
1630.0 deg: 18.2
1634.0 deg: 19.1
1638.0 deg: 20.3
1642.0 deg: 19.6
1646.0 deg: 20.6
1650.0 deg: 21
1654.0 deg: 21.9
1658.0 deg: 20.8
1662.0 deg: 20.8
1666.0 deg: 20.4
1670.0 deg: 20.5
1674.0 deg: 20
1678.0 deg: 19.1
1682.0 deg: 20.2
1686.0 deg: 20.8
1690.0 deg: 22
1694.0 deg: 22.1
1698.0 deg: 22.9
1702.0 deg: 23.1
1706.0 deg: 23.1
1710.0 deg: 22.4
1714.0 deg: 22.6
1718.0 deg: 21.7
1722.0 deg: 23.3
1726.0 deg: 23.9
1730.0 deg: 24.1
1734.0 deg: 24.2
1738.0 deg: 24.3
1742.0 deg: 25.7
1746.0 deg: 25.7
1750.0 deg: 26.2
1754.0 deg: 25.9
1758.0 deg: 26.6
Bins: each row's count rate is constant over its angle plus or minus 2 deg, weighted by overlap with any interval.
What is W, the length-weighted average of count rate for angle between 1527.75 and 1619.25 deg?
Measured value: 21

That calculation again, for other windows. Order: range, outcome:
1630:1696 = 20.5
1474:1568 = 23.7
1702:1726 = 22.8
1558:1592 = 21.4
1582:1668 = 19.7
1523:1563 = 22.7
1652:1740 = 22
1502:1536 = 23.8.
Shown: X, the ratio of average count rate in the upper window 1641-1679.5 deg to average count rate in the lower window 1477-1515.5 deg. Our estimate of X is 0.8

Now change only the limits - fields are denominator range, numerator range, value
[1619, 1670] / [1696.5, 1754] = 1.20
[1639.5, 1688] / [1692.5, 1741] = 1.13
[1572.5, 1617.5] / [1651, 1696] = 1.05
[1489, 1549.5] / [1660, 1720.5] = 0.90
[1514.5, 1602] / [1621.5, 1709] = 0.94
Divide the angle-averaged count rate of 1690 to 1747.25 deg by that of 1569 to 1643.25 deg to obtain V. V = 1.2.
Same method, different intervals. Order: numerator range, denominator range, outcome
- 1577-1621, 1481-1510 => 0.78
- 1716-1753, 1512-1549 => 1.05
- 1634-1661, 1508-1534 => 0.87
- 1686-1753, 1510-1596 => 1.06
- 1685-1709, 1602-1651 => 1.18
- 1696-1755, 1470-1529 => 0.98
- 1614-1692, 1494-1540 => 0.83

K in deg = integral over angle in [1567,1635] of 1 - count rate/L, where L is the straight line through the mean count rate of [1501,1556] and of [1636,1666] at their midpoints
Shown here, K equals 7.2 deg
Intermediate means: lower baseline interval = 23.4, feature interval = 19.5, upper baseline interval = 20.7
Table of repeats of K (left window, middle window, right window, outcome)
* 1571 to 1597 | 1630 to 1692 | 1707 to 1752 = 5.8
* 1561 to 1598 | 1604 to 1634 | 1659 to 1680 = 3.5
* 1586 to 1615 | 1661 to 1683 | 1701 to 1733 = 1.5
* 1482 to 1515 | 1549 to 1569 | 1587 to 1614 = -0.6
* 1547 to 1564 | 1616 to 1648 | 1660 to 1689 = 3.0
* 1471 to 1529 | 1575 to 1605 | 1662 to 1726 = 3.6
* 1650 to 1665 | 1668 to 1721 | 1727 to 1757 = 3.0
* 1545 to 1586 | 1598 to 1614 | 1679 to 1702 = 2.2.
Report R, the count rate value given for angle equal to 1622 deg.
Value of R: 18.2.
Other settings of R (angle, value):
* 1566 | 22.3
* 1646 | 20.6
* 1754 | 25.9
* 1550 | 22.1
